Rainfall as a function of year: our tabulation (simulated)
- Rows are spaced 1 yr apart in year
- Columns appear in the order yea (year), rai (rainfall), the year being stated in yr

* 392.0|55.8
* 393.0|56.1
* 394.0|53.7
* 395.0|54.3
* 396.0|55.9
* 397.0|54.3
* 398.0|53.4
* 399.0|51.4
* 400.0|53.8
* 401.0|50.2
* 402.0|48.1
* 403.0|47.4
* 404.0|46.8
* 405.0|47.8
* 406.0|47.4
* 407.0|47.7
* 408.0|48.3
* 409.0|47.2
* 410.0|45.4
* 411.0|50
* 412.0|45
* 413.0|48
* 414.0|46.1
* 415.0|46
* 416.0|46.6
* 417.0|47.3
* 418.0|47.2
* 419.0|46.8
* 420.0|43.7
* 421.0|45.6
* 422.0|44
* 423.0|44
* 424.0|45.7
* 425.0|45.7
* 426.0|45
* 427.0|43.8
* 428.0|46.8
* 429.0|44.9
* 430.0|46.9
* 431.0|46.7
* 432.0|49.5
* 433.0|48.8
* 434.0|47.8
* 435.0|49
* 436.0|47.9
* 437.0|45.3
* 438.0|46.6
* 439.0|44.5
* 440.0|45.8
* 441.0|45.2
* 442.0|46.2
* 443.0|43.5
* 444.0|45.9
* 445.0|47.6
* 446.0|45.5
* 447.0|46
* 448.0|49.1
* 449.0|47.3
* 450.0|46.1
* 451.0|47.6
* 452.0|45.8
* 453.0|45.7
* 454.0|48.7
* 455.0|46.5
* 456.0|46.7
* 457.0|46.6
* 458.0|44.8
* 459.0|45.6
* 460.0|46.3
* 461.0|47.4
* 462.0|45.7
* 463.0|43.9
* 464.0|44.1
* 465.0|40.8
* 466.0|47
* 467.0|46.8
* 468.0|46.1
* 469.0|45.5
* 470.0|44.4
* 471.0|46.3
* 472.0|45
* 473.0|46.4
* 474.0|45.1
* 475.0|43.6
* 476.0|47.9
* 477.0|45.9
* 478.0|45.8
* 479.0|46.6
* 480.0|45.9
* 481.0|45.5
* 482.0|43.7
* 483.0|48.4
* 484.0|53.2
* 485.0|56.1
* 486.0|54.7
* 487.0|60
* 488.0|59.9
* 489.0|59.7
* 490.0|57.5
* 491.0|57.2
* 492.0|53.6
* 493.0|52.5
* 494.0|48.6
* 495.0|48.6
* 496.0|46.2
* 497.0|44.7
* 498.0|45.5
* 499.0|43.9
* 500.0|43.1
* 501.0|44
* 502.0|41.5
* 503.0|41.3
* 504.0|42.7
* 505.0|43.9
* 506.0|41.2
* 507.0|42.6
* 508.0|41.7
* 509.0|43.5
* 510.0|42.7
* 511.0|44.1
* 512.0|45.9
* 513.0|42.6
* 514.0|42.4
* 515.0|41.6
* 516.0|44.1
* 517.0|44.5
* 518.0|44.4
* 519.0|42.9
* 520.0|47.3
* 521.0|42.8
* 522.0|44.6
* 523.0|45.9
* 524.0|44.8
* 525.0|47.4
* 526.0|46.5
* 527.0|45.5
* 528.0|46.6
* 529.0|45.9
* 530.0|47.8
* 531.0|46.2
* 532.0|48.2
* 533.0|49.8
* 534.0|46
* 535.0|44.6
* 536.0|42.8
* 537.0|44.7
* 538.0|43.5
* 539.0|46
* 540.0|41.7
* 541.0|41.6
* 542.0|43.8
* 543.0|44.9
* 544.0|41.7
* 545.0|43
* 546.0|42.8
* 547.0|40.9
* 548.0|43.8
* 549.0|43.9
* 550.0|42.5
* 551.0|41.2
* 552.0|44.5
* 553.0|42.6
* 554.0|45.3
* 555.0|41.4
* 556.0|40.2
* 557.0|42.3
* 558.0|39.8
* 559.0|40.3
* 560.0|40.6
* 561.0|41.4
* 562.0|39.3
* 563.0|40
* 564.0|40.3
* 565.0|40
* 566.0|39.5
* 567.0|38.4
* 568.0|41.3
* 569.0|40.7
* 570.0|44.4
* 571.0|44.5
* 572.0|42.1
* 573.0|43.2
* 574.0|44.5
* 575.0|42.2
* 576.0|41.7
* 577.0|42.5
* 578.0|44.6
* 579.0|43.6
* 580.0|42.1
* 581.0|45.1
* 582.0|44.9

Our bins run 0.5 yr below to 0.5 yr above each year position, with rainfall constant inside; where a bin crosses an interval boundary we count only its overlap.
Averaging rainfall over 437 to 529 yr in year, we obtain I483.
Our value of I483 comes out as 46.4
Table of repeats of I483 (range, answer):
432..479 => 46.1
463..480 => 45.4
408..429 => 46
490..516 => 45.2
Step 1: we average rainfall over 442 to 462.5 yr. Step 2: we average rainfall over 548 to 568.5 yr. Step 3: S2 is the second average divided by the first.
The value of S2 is 0.89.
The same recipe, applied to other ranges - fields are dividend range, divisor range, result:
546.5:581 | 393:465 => 0.89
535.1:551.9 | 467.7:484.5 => 0.93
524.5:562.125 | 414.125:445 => 0.95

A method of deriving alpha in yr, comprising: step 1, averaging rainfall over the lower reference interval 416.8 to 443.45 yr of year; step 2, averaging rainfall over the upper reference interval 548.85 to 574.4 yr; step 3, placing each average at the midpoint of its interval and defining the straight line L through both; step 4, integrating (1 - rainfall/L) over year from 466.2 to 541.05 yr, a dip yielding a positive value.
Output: -4.9 yr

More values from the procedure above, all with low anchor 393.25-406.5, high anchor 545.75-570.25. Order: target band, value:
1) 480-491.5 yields -2.0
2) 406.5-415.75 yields 0.6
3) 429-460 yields 1.2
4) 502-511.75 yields 0.4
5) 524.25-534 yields -0.8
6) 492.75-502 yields -0.1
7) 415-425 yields 0.9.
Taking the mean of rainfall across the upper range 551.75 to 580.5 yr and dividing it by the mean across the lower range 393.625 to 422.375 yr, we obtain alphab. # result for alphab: 0.86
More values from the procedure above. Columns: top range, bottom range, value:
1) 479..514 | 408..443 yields 1.03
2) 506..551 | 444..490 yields 0.93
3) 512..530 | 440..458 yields 0.97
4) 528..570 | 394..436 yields 0.90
